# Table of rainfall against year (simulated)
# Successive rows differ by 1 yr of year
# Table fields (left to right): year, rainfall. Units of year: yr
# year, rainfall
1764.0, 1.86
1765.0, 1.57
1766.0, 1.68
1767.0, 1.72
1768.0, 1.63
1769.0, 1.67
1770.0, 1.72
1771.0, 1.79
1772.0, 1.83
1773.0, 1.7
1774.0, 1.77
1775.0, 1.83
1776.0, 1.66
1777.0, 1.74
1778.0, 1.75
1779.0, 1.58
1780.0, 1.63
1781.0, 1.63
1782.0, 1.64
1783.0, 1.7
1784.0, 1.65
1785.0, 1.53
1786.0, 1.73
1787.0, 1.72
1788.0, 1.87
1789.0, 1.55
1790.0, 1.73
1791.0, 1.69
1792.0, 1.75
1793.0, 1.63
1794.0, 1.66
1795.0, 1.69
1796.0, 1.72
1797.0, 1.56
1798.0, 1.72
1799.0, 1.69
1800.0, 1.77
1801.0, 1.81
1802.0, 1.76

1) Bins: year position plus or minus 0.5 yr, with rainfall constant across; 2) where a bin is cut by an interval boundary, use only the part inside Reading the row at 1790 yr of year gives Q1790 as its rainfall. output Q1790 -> 1.73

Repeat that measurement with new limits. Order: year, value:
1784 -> 1.65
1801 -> 1.81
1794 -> 1.66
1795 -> 1.69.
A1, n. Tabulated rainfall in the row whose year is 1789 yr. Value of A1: 1.55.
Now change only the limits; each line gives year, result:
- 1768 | 1.63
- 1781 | 1.63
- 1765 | 1.57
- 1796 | 1.72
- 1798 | 1.72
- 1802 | 1.76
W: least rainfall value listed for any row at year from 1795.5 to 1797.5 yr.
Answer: 1.56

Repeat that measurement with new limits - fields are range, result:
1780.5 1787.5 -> 1.53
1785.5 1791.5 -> 1.55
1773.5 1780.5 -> 1.58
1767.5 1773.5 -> 1.63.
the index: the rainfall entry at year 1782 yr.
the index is 1.64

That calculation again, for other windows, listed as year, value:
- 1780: 1.63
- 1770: 1.72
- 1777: 1.74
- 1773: 1.7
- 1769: 1.67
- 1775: 1.83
